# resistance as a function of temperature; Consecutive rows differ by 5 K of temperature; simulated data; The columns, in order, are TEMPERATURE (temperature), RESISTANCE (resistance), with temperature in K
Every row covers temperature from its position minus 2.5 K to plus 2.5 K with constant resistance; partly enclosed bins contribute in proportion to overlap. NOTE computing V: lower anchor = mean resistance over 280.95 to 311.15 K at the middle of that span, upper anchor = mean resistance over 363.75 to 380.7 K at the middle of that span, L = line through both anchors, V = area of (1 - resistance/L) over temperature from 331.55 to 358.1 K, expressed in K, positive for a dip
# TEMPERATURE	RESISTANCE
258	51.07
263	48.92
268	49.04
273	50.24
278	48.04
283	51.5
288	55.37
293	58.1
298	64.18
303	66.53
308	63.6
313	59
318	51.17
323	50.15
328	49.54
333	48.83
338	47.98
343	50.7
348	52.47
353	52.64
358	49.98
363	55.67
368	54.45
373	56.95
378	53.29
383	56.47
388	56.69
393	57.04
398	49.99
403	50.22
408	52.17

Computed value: 2.9 K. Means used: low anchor 60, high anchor 55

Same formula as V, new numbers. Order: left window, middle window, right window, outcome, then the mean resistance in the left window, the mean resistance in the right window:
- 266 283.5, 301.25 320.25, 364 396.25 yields -3.1 K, 49.5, 55.7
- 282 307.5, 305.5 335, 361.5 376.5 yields 2.4 K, 59.9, 55.5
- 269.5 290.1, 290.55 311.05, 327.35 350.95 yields -5.0 K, 51.1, 50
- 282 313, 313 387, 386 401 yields 5.8 K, 60.2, 54.4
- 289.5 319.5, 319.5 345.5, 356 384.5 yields 3.8 K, 60.6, 54.5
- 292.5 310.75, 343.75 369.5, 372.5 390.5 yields 2.4 K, 63.6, 55.7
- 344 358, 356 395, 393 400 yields -2.1 K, 51.9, 52.5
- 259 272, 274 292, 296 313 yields 1.3 K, 49.4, 63.9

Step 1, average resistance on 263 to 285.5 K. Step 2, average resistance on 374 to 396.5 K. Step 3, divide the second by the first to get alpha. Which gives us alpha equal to 1.12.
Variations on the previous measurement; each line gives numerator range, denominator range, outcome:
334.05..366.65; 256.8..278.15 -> 1.04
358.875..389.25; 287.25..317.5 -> 0.91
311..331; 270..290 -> 1.02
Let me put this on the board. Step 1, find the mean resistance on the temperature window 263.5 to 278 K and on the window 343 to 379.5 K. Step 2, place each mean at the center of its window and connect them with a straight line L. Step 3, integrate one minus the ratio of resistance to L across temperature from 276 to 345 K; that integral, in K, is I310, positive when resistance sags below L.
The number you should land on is -4.9 K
